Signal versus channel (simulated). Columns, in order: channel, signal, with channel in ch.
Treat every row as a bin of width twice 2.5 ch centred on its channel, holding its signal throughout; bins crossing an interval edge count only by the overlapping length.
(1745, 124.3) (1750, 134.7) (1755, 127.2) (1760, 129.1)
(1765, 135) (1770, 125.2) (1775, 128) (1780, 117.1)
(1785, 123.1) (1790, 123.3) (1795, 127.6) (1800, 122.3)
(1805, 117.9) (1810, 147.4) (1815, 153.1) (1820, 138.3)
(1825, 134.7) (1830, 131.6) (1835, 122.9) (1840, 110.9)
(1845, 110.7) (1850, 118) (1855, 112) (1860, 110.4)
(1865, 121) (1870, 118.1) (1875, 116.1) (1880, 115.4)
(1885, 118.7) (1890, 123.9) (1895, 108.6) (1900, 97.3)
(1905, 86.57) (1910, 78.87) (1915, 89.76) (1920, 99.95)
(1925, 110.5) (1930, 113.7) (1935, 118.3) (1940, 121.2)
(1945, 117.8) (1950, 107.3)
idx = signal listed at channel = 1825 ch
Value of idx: 134.7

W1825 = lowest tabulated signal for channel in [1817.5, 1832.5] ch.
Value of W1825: 131.6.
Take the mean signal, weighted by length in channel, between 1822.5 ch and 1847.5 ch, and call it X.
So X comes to 122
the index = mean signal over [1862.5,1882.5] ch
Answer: 118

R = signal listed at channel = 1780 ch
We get 117.1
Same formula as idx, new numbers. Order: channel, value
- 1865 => 121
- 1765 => 135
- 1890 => 123.9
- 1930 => 113.7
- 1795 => 127.6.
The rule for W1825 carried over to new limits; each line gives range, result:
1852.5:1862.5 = 110.4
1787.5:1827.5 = 117.9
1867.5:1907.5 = 86.57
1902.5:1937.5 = 78.87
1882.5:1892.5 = 118.7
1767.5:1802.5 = 117.1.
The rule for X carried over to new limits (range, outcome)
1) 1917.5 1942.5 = 113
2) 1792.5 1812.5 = 129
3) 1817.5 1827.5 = 136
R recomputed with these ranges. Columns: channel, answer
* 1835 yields 122.9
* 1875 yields 116.1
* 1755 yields 127.2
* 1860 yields 110.4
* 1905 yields 86.57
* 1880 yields 115.4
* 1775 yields 128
